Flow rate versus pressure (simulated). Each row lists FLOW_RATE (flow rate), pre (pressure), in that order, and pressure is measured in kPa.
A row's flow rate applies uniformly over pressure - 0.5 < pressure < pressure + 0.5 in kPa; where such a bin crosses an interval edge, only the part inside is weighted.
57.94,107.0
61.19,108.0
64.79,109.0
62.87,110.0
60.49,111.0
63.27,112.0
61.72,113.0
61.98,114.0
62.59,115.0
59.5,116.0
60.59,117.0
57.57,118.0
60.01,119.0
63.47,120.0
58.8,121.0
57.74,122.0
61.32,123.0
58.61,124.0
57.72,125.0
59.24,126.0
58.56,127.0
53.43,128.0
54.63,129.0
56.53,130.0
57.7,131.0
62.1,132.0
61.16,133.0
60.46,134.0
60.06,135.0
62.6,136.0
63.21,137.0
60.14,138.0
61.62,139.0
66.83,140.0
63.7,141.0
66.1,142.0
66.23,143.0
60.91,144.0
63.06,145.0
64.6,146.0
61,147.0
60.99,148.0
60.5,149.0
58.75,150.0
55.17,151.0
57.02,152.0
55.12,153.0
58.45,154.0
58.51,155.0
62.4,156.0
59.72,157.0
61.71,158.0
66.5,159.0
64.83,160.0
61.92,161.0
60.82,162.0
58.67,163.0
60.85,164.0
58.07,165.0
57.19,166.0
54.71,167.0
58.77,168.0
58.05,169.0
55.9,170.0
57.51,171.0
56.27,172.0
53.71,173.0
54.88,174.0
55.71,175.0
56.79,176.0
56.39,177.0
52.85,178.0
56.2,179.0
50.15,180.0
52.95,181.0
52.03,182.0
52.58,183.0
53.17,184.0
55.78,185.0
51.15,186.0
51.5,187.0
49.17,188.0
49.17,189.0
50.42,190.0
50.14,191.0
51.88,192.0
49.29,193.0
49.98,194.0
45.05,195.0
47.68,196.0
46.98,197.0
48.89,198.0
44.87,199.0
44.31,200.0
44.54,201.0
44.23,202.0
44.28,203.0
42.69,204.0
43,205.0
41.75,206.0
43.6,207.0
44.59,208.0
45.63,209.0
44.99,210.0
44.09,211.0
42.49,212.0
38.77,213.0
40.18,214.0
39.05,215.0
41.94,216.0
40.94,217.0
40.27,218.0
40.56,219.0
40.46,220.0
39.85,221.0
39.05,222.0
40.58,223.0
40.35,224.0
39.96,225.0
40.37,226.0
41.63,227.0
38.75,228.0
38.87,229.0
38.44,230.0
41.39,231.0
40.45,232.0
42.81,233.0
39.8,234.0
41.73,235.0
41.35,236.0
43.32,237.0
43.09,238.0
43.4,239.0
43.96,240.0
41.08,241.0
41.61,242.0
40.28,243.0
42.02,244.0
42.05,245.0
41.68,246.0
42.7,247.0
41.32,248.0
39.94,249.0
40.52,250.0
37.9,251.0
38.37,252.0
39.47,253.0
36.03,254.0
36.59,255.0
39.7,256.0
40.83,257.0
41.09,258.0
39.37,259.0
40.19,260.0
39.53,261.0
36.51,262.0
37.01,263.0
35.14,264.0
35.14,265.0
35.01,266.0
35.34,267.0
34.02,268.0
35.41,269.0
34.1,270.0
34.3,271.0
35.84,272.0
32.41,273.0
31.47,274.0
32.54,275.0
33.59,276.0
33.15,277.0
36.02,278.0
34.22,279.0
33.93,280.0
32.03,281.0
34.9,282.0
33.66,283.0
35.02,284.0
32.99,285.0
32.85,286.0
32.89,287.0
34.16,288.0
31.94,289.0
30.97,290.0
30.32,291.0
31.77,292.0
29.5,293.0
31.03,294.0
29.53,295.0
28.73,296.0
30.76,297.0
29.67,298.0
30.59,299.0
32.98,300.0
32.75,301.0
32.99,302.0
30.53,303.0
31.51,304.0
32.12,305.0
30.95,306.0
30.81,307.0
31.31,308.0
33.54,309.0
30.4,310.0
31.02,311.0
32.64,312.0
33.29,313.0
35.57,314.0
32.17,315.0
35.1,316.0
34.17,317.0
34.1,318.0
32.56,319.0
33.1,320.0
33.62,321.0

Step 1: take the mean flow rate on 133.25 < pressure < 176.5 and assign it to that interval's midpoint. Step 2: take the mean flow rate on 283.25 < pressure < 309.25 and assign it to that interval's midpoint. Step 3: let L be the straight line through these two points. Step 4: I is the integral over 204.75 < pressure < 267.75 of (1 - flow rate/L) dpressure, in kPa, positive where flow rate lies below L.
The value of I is 4.5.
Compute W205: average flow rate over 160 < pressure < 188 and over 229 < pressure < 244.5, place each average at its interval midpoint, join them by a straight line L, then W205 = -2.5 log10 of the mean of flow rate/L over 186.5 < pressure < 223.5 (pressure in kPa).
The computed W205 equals 0.10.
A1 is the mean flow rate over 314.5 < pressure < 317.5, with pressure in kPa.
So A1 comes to 33.8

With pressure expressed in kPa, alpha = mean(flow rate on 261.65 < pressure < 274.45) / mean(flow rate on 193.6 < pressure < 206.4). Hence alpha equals 0.77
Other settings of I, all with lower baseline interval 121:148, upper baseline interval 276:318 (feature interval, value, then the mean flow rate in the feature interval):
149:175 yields -1.25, 58.6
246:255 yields 0.22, 39.5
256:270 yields 0.39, 37.2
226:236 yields 0.77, 40.5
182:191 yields 0.01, 51.6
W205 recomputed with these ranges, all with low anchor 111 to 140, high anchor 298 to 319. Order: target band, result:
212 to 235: 0.12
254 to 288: 0.08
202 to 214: 0.10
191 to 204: 0.05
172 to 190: -0.03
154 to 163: -0.12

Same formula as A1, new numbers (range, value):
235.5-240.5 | 43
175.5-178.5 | 55.3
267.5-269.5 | 34.7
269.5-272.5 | 34.7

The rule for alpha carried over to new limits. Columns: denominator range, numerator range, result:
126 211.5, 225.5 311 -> 0.66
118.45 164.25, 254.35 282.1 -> 0.59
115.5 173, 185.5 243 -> 0.73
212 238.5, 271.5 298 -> 0.80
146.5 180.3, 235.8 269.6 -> 0.68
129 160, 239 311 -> 0.58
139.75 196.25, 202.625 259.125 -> 0.72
